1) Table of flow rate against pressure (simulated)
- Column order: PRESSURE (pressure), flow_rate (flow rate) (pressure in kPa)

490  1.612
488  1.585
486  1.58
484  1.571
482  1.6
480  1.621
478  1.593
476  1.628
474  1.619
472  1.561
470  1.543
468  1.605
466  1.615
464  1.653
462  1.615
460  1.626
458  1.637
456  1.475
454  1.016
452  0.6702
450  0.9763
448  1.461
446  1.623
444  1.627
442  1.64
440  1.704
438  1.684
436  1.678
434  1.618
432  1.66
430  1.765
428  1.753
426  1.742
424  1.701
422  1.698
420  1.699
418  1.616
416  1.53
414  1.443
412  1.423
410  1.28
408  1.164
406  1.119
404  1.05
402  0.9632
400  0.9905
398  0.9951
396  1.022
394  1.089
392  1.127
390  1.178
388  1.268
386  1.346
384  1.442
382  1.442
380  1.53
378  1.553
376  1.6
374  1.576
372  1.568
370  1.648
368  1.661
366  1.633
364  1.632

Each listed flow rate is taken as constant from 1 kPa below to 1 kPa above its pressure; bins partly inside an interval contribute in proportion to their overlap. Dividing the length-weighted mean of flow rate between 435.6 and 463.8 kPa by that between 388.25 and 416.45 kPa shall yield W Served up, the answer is 1.25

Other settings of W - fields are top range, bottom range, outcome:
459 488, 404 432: 1.05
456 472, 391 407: 1.53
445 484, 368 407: 1.14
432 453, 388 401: 1.36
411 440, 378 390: 1.18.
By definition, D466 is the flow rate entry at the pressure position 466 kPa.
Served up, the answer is 1.615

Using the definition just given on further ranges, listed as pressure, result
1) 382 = 1.442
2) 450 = 0.9763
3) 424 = 1.701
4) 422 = 1.698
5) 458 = 1.637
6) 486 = 1.58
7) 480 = 1.621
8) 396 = 1.022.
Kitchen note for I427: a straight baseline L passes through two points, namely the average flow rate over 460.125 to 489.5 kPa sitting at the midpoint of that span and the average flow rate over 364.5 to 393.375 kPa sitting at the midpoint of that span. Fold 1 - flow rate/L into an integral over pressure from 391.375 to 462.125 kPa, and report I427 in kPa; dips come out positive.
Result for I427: 5.7 kPa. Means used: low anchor 1.47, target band 1.41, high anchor 1.6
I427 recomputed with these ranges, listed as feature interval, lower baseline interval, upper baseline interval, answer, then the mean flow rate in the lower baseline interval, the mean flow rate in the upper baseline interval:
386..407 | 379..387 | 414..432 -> 5.9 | 1.44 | 1.67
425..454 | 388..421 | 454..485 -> -2.4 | 1.23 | 1.58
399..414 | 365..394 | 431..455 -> 3.0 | 1.46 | 1.45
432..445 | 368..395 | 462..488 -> -1.1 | 1.42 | 1.6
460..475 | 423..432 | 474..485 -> 0.3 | 1.73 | 1.6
